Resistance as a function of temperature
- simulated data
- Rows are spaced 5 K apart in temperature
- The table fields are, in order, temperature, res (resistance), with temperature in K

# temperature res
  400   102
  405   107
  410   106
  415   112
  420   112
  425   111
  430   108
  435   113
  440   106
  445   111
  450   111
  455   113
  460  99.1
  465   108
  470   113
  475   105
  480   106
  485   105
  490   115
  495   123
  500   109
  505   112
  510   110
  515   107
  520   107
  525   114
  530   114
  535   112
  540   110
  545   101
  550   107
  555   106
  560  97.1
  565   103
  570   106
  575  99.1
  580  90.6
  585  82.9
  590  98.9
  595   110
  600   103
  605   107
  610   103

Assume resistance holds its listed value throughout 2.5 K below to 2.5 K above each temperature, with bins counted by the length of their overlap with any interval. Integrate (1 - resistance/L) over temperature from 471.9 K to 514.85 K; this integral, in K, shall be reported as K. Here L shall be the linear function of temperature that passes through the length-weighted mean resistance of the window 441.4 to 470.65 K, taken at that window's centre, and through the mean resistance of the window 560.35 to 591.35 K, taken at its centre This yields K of -2.23 K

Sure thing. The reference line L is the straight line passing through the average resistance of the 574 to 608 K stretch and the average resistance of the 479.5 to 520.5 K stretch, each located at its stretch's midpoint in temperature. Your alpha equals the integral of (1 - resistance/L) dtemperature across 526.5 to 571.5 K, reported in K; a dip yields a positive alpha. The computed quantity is -0.9 K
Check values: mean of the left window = 111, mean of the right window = 98.8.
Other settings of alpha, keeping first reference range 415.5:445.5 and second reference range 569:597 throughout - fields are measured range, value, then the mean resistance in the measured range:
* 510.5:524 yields -0.7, 108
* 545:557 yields -0.6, 105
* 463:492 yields -0.6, 109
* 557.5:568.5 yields -0.2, 101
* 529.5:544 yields -1.3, 111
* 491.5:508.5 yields -1.6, 114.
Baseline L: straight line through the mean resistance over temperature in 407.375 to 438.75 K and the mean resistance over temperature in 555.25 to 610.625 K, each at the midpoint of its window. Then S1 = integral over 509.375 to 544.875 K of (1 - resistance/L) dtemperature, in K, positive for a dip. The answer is -2.2 K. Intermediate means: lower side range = 110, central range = 110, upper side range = 100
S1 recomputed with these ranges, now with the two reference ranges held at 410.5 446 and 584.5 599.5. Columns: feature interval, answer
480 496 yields -0.87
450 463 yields 0.16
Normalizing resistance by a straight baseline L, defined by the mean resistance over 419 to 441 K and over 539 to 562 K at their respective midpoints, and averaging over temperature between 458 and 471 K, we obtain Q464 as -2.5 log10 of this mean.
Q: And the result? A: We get 0.02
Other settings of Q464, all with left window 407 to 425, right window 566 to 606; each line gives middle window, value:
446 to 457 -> -0.039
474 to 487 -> 0.007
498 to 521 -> -0.049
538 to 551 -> -0.038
